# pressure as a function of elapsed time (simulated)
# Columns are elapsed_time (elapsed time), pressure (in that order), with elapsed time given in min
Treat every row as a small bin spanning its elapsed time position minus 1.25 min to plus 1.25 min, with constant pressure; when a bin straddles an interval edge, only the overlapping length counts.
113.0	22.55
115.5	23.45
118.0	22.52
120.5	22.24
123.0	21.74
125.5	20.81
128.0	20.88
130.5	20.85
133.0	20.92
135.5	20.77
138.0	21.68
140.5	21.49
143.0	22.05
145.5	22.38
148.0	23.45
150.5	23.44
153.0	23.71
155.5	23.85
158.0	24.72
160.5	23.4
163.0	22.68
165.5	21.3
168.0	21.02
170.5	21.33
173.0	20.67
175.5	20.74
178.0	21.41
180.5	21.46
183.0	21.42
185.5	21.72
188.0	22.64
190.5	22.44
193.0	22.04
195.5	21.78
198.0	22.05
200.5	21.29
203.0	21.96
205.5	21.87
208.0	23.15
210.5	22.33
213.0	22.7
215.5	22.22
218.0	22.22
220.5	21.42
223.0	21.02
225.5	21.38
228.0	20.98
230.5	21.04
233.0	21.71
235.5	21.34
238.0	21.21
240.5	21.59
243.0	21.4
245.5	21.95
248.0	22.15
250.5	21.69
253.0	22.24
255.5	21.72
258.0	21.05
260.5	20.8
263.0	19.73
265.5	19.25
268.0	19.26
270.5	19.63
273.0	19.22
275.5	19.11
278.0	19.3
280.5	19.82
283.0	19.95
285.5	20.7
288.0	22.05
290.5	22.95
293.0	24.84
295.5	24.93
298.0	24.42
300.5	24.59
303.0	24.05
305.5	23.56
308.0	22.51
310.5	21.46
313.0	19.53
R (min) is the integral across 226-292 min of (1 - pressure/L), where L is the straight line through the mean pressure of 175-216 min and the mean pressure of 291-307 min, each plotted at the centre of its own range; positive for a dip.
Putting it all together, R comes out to 7.1 min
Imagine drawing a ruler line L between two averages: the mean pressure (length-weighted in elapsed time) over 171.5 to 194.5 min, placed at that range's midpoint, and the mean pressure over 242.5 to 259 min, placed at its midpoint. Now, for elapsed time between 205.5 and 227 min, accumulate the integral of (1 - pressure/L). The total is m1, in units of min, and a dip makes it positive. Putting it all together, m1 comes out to -0.34 min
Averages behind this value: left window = 21.6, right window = 21.8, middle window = 22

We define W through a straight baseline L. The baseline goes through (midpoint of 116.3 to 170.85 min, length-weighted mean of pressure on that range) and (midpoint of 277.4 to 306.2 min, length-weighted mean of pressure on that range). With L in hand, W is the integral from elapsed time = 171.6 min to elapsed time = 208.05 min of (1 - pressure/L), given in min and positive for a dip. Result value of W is 1.0 min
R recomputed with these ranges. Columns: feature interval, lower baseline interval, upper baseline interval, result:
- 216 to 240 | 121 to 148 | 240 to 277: -0.6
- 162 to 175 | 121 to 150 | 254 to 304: 0.1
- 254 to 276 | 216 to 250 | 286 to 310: 2.4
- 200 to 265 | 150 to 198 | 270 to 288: -2.3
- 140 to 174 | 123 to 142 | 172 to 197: -1.9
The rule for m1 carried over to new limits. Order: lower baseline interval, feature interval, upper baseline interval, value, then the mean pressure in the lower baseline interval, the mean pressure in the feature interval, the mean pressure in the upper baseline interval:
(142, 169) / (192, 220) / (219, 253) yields -0.1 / 22.9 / 22.1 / 21.5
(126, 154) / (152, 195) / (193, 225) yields -0.4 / 21.9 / 22.1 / 22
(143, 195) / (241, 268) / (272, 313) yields 1.2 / 22.3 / 21.1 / 22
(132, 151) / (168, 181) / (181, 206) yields 0.5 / 22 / 21.1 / 21.9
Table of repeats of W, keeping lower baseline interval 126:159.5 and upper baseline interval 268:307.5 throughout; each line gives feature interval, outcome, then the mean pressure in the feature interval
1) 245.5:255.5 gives 0.0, 22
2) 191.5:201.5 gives 0.1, 21.8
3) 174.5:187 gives 0.4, 21.4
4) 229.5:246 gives 0.4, 21.4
